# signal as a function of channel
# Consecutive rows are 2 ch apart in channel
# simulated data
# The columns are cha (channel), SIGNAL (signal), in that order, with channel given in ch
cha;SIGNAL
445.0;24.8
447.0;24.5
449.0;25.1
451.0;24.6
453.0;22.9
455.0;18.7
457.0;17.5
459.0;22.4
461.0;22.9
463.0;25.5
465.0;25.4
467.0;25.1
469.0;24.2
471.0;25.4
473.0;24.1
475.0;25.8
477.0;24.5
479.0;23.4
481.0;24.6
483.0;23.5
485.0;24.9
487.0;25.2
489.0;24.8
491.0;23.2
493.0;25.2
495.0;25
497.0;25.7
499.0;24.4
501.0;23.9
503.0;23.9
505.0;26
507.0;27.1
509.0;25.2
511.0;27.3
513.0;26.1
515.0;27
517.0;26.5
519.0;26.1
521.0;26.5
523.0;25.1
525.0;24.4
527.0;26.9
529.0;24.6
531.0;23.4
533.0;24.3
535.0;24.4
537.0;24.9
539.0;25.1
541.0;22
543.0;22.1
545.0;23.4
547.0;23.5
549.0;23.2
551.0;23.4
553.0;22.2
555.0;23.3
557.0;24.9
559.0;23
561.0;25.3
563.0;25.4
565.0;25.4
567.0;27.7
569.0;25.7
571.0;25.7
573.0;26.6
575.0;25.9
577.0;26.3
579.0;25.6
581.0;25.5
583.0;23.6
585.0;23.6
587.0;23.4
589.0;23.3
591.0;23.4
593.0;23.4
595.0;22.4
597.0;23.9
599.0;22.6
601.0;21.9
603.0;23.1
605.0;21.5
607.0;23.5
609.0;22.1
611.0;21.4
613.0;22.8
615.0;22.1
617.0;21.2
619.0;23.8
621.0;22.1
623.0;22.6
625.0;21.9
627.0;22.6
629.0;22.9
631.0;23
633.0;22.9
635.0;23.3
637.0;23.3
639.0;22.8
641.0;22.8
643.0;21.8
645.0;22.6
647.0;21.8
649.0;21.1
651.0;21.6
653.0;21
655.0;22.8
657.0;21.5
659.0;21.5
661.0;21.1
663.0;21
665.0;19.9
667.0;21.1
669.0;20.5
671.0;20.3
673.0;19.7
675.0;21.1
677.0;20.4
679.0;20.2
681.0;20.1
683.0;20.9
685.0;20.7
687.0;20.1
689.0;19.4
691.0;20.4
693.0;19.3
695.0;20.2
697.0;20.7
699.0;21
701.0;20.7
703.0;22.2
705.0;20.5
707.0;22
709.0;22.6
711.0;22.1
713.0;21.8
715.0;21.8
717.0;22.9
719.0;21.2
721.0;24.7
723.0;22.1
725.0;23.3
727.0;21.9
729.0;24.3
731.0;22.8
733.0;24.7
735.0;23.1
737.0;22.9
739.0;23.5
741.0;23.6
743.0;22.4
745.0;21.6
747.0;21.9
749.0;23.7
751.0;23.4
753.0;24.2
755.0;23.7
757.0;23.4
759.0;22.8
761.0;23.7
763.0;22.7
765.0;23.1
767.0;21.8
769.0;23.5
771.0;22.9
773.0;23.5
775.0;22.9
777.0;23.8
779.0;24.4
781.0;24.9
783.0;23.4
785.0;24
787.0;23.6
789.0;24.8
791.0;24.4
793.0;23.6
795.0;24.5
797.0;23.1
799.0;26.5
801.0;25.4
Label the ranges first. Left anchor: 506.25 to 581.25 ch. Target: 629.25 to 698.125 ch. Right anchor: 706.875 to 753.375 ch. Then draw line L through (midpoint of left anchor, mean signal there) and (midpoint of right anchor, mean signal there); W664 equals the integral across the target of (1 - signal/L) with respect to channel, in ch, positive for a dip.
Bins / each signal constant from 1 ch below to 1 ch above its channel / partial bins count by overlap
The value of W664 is 7.0 ch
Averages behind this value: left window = 25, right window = 22.9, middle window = 21.2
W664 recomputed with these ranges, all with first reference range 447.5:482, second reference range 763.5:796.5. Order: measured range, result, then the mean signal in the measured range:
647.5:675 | 3.1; 21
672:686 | 1.9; 20.4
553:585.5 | -2.0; 25.2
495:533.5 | -3.0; 25.5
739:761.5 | 0.5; 23.1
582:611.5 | 1.0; 22.9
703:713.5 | 0.8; 21.8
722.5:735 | 0.2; 23.2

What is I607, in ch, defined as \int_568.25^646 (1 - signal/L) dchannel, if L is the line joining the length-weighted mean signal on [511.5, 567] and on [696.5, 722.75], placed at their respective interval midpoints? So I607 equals 0.80 ch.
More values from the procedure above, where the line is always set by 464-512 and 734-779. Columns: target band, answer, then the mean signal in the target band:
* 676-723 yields 4.7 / 21.1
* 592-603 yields 0.6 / 22.9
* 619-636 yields 0.9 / 22.7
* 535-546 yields 0.4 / 23.6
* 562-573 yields -0.7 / 26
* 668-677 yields 1.2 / 20.4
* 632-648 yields 0.8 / 22.7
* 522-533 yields -0.1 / 24.8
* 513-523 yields -0.7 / 26.3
